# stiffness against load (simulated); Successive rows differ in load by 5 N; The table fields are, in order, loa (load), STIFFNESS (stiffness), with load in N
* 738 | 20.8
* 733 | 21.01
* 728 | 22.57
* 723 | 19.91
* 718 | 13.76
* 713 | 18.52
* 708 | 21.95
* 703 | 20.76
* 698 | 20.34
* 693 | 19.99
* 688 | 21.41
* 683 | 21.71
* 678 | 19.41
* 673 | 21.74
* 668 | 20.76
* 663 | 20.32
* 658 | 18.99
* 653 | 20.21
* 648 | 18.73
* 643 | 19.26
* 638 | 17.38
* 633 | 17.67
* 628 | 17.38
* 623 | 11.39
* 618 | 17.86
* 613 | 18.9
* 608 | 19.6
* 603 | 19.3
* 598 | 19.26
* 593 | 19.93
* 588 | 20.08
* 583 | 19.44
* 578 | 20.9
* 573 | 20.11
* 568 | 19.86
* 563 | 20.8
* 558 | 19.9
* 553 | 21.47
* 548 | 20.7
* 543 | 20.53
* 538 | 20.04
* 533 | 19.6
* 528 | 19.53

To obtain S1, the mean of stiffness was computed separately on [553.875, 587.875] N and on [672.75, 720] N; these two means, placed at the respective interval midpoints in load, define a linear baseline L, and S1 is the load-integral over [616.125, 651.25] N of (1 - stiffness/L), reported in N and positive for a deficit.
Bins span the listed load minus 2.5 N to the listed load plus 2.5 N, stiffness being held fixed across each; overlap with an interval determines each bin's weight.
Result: 5.1 N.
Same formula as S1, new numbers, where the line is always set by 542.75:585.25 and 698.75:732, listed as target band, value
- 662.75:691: -1.5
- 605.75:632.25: 4.1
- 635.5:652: 1.2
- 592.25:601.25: 0.3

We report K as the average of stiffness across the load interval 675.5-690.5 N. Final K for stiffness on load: 20.8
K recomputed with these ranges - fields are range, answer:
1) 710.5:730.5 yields 18.7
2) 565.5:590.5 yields 20.1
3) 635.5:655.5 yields 18.9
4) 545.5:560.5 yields 20.7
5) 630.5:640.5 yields 17.5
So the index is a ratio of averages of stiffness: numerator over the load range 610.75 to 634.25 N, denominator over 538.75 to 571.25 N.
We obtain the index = 0.81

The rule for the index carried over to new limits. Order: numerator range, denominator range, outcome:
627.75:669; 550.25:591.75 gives 0.93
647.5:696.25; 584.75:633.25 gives 1.12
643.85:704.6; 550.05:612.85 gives 1.02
